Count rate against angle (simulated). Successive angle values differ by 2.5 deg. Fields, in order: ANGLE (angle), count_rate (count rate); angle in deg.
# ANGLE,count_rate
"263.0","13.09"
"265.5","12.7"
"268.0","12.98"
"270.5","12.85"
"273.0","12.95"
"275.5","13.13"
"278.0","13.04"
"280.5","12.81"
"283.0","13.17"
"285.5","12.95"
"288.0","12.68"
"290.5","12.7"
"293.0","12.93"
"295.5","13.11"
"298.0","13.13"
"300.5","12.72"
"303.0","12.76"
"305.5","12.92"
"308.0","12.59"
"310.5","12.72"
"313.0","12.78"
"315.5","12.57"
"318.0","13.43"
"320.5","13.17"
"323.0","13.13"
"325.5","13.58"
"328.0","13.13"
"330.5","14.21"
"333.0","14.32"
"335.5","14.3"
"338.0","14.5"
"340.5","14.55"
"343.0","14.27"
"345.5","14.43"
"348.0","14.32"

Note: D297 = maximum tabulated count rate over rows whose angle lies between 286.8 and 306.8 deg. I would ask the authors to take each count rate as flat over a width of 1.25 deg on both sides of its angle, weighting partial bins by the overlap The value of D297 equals 13.13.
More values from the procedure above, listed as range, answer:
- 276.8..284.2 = 13.17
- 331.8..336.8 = 14.32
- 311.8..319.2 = 13.43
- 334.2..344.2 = 14.55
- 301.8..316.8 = 12.92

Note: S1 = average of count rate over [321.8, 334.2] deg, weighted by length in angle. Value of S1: 13.7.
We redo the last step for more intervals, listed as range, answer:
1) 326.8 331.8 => 13.7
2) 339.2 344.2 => 14.4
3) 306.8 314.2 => 12.7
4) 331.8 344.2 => 14.4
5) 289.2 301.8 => 12.9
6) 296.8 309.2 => 12.8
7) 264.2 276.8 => 12.9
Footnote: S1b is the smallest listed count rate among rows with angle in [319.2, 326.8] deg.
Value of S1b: 13.13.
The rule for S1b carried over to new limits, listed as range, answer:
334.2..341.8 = 14.3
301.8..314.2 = 12.59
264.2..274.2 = 12.7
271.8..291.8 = 12.68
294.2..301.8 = 12.72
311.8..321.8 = 12.57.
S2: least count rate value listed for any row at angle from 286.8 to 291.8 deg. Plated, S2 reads 12.68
